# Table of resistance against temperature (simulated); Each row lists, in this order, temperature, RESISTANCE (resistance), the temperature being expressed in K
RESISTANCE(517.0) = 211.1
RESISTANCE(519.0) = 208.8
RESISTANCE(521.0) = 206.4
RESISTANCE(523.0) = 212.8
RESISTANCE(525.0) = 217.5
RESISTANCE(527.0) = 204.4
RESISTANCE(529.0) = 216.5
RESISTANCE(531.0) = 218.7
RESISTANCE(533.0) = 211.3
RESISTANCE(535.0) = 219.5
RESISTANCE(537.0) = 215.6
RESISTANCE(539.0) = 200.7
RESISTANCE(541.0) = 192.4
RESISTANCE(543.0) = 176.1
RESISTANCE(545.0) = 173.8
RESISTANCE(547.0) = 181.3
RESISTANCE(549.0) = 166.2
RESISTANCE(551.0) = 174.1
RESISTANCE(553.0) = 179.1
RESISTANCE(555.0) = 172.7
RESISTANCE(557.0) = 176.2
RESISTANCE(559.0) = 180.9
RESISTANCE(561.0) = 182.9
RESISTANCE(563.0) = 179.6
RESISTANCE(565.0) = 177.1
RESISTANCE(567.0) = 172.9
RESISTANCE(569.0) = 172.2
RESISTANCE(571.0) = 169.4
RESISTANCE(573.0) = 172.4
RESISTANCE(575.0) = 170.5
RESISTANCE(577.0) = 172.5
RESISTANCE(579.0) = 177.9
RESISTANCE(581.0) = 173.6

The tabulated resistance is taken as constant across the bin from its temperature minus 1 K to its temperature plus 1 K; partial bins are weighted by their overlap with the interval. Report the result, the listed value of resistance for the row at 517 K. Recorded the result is 211.1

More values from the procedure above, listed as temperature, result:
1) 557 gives 176.2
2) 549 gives 166.2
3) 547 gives 181.3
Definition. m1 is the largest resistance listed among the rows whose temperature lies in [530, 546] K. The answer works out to 219.5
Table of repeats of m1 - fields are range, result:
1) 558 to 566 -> 182.9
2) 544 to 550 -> 181.3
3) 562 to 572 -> 179.6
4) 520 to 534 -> 218.7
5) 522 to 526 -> 217.5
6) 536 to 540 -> 215.6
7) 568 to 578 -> 172.5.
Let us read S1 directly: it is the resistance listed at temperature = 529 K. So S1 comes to 216.5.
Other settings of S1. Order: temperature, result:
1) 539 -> 200.7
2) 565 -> 177.1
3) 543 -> 176.1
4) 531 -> 218.7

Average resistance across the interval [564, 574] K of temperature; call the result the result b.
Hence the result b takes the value 173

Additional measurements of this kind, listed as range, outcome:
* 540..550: 178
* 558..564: 181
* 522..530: 213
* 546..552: 174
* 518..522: 208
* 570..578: 171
